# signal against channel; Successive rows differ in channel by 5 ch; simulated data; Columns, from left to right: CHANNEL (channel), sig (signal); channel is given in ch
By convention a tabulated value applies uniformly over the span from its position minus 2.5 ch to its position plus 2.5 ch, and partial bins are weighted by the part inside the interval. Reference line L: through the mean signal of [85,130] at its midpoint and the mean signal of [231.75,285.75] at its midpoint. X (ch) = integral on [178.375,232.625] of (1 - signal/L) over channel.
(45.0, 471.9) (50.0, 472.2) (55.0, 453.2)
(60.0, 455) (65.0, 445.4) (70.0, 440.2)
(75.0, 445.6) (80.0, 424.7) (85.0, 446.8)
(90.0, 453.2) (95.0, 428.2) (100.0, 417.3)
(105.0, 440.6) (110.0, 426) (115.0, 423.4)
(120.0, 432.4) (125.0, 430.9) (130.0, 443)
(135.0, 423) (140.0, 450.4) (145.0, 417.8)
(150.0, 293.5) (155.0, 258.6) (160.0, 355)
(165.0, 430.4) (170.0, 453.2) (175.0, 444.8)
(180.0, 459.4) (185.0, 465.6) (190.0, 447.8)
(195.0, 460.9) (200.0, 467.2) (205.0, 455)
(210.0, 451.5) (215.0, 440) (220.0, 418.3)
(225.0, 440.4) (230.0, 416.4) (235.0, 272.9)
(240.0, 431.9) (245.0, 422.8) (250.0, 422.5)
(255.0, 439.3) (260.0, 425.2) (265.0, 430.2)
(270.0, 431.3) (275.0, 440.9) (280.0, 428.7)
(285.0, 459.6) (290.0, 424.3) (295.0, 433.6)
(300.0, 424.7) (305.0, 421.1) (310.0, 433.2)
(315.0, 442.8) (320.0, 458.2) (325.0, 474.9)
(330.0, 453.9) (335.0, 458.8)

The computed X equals -3.1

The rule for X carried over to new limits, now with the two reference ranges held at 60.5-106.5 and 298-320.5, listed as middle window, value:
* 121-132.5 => 0.0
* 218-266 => 2.7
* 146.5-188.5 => 3.9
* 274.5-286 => -0.2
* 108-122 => 0.3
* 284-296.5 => -0.1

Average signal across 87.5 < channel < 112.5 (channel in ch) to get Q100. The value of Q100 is 433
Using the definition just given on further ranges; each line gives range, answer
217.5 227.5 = 429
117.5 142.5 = 436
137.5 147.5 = 434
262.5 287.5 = 438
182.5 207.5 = 459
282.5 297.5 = 439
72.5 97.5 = 440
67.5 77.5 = 443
